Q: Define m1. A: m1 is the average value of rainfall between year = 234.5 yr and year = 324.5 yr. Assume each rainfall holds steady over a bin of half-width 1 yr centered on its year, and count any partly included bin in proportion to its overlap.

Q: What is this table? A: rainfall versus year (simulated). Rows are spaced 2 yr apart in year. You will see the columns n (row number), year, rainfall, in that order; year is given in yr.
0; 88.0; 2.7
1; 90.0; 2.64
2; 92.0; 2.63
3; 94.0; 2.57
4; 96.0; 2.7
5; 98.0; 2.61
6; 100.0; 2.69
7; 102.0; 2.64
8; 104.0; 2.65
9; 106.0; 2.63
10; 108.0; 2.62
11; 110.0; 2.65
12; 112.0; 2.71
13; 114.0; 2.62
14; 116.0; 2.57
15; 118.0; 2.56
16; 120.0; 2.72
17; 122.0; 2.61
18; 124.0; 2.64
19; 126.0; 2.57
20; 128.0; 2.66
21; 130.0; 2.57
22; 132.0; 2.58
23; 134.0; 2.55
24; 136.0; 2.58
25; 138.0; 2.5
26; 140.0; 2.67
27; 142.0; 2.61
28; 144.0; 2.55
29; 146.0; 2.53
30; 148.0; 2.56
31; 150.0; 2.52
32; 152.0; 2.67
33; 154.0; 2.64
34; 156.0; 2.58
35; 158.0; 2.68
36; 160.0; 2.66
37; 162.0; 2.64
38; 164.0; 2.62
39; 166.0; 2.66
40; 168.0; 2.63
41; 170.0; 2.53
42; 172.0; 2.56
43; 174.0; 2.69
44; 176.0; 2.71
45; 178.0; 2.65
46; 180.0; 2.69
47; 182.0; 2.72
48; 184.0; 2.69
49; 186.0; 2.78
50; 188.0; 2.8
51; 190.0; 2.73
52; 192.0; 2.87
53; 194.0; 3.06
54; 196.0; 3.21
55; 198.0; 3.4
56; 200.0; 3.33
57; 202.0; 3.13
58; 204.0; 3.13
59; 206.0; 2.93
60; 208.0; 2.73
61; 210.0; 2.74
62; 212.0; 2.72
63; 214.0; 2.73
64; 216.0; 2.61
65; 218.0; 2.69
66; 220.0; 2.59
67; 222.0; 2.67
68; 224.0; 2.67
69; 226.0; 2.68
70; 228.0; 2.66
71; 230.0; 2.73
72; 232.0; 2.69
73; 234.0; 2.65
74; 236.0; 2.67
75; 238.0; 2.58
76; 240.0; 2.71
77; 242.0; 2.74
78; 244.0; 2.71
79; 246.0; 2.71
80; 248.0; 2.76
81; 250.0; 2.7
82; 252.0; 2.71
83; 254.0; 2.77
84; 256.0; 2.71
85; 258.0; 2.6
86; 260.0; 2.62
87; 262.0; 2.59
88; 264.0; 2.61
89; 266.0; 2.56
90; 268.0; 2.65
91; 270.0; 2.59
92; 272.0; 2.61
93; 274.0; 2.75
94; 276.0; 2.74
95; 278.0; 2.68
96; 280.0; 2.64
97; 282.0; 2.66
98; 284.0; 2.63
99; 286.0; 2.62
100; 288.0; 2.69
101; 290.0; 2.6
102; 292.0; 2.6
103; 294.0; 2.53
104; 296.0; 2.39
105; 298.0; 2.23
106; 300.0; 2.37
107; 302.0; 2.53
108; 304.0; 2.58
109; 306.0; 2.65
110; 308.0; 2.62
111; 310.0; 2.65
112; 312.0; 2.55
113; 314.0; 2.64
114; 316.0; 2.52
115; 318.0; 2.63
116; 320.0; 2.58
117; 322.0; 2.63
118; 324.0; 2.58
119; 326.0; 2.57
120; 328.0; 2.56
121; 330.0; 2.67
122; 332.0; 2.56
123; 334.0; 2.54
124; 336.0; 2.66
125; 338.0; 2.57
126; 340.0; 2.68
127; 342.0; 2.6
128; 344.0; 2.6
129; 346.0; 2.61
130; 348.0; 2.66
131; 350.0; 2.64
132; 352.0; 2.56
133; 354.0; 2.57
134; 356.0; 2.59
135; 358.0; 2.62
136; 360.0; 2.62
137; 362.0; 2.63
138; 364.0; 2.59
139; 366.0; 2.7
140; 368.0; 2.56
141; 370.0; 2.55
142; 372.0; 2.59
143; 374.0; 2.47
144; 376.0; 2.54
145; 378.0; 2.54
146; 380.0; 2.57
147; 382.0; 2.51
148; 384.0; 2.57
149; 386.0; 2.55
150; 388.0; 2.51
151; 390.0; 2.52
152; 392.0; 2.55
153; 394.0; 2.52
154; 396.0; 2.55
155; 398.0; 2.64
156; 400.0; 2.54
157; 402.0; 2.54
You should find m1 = 2.62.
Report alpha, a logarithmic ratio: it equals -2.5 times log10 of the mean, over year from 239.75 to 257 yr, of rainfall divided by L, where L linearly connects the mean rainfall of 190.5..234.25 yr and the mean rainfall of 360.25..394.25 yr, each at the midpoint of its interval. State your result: 0.02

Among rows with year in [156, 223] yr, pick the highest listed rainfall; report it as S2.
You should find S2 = 3.4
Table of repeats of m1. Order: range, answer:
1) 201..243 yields 2.74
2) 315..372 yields 2.6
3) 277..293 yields 2.64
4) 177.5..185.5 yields 2.7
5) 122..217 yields 2.72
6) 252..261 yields 2.68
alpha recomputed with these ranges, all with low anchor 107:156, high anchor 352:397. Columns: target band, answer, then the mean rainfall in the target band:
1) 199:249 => -0.07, 2.76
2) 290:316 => 0.02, 2.53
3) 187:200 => -0.17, 3.04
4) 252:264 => -0.03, 2.66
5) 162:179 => -0.01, 2.63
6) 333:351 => -0.02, 2.62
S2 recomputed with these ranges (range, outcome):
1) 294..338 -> 2.67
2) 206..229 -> 2.93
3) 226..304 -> 2.77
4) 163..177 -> 2.71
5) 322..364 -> 2.68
